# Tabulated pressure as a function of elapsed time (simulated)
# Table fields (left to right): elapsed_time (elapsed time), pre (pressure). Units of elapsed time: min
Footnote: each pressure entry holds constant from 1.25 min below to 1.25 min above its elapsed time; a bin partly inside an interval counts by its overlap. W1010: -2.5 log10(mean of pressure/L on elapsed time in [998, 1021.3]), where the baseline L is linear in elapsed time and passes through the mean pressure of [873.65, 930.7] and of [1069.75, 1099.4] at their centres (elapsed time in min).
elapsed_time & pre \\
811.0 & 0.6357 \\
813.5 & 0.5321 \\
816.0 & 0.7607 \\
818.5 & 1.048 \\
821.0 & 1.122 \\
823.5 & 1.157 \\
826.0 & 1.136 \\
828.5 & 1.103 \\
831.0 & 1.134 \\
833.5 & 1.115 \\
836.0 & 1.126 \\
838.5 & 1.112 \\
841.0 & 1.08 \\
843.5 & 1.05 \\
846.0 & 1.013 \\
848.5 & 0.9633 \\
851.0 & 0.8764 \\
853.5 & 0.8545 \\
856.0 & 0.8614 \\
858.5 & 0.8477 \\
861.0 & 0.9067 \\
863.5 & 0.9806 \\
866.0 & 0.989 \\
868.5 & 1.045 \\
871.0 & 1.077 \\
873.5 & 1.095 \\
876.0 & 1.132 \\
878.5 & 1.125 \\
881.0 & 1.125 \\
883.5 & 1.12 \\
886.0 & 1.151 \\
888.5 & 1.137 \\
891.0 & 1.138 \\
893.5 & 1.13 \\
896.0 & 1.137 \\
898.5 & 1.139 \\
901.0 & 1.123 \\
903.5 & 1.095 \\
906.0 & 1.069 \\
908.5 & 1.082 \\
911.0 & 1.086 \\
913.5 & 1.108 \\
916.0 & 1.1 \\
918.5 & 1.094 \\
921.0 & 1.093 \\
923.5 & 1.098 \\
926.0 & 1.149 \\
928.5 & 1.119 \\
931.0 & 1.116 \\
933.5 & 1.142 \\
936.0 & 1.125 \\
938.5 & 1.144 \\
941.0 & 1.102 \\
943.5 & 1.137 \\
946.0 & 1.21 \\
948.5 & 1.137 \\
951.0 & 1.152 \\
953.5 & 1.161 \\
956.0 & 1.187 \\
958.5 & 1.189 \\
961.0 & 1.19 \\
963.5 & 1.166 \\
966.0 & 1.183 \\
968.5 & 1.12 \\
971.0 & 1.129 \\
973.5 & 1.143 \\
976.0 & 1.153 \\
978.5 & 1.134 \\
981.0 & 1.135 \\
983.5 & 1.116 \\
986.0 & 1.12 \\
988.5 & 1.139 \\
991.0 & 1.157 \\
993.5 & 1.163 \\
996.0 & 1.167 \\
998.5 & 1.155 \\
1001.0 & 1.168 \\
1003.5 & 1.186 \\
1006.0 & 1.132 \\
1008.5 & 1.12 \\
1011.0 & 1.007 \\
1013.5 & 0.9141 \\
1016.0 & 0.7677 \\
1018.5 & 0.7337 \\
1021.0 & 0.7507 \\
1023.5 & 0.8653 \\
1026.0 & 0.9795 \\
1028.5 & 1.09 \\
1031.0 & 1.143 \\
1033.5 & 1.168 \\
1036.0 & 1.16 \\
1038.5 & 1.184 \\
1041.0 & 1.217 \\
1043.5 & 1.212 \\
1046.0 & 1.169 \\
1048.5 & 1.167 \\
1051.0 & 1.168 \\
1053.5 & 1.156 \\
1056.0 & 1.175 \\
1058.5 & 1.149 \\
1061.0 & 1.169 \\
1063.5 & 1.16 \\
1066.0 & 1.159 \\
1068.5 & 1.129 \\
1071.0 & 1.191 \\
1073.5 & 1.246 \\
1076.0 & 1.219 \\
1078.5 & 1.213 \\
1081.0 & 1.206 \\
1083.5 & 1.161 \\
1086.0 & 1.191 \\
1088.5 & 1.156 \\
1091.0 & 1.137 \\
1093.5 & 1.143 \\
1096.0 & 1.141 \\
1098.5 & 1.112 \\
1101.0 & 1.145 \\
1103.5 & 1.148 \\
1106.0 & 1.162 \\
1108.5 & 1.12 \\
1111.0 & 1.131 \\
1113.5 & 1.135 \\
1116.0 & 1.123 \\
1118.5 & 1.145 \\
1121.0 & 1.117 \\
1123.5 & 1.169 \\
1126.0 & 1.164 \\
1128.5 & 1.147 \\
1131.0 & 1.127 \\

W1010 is 0.16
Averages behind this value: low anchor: 1.12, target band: 0.998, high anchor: 1.18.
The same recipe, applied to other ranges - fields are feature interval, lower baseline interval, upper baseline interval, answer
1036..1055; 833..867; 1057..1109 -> -0.04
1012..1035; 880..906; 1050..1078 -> 0.23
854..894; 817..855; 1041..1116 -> 0.03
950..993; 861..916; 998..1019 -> -0.10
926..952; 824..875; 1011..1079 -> -0.08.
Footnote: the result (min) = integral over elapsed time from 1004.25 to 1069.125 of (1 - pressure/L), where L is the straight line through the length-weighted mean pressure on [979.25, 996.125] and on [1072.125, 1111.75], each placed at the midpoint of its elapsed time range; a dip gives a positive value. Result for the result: 4.1 min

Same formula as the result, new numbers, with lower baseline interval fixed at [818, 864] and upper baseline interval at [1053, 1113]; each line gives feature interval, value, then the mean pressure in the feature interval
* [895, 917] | -0.85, 1.1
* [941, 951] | -0.62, 1.15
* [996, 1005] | -0.42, 1.17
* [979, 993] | -0.34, 1.14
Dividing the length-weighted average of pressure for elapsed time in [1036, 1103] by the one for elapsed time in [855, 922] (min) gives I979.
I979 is 1.09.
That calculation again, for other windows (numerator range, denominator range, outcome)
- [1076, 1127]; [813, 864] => 1.16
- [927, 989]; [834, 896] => 1.10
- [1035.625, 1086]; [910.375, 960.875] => 1.04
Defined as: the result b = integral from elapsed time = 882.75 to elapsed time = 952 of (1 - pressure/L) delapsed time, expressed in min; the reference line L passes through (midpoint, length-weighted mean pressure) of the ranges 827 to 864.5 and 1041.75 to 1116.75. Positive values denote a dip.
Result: -4.6 min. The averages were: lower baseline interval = 1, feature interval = 1.12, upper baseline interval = 1.16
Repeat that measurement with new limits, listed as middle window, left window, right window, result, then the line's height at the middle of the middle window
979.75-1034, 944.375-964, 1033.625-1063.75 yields 5.64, 1.17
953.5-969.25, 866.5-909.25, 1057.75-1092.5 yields -0.50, 1.14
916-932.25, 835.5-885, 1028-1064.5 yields -0.63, 1.07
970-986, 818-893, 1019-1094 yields -0.42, 1.1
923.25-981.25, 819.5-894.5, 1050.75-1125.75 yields -2.59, 1.1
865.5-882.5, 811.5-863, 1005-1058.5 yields -1.52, 0.999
